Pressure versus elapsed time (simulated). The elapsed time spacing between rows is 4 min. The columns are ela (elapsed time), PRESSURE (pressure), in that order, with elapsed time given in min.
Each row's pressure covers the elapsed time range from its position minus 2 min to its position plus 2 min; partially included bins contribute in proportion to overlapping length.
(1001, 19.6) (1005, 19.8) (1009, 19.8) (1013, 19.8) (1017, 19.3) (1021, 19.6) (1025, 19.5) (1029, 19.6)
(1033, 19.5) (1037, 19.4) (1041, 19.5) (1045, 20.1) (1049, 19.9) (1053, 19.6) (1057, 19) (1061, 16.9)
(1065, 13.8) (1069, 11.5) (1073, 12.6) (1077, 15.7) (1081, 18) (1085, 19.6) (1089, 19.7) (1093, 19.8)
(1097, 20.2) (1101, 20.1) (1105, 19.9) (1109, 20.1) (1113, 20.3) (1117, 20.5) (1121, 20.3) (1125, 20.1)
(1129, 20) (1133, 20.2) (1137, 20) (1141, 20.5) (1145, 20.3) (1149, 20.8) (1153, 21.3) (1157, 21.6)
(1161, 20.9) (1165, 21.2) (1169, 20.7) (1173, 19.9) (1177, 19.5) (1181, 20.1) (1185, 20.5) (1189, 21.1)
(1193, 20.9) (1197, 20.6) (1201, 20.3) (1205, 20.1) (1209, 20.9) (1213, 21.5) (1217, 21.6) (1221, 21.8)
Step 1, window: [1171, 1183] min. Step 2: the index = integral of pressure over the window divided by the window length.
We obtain 19.8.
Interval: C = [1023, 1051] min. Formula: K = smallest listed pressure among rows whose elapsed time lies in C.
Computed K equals 19.4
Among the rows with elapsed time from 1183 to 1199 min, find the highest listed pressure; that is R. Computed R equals 21.1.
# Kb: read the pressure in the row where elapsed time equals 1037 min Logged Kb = 19.4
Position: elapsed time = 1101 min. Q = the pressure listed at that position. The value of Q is 20.1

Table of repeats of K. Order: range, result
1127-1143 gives 20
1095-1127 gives 19.9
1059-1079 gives 11.5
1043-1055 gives 19.6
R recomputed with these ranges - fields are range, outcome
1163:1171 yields 21.2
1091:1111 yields 20.2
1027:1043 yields 19.6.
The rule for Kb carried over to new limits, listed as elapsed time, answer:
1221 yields 21.8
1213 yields 21.5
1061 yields 16.9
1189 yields 21.1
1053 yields 19.6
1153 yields 21.3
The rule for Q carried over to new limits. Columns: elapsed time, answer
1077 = 15.7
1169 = 20.7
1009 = 19.8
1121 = 20.3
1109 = 20.1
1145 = 20.3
